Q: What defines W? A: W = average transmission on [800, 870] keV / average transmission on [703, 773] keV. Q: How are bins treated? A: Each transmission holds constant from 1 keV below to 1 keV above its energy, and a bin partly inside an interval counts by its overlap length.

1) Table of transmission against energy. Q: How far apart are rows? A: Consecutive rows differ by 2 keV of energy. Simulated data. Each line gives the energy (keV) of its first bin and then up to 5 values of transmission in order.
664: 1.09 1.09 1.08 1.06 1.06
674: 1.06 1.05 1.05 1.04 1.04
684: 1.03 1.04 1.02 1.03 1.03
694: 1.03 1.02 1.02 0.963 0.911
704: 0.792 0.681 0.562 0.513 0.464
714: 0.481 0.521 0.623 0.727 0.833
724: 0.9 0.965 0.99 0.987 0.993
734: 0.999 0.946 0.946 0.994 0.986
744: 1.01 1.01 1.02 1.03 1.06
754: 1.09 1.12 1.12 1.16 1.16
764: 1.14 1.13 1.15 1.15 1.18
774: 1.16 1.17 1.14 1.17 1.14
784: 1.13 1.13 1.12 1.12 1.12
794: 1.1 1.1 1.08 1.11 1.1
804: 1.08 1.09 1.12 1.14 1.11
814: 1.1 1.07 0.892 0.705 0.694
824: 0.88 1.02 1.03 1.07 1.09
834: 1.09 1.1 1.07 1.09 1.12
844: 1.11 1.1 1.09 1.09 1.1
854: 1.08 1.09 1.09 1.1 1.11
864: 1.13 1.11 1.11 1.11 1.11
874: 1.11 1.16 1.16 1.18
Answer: 1.14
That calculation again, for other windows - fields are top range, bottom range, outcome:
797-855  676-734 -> 1.20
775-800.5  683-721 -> 1.38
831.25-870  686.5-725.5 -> 1.37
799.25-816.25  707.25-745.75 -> 1.35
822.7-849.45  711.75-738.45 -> 1.30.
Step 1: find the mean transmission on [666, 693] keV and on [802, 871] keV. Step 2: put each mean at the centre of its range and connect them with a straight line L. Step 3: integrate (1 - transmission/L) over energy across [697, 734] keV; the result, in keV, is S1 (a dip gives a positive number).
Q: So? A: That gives 9.5 keV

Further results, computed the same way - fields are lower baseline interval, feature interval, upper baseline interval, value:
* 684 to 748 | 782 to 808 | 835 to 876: -2.71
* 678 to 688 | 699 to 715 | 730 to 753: 5.50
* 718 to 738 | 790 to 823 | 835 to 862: -0.34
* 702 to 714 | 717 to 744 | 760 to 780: -3.46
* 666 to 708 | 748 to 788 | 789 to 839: -4.11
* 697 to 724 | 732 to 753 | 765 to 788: -1.82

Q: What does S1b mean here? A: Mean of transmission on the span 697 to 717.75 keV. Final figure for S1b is 0.688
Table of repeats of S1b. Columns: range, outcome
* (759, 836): 1.08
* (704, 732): 0.724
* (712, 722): 0.6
